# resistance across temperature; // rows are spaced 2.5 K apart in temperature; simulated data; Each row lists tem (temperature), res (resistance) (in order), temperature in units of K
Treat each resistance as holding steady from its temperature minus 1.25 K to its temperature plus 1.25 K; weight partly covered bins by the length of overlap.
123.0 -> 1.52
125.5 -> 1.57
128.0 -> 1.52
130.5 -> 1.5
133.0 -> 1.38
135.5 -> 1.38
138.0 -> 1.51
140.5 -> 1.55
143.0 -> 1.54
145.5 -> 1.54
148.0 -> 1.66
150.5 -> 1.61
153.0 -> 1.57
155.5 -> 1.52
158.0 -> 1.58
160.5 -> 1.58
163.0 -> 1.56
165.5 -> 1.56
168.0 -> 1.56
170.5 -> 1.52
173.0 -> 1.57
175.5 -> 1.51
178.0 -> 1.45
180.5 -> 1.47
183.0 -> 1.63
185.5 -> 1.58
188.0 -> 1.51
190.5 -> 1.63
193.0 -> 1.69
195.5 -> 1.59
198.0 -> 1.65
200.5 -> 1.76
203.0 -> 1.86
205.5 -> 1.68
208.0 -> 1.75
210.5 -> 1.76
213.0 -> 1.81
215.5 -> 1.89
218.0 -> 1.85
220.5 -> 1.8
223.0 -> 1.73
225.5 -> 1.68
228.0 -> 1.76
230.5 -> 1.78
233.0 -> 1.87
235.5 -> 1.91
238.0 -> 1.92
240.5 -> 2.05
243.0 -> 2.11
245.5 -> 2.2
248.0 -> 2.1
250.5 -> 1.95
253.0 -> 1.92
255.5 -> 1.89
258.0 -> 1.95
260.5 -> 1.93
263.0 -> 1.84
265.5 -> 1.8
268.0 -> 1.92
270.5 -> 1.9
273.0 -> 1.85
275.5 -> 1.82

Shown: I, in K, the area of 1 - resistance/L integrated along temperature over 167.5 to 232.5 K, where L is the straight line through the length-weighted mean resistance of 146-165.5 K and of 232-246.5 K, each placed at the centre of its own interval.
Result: 4.77 K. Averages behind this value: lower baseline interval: 1.58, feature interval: 1.68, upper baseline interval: 2.01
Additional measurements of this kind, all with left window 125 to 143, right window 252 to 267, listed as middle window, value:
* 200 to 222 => -0.80 K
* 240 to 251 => -1.49 K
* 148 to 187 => 0.94 K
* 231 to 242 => -0.70 K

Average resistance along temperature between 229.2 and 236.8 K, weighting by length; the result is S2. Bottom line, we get 1.85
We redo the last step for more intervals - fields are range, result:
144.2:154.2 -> 1.59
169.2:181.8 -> 1.5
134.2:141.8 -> 1.48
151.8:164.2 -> 1.56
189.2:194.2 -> 1.66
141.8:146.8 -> 1.54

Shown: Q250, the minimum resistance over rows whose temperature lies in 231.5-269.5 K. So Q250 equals 1.8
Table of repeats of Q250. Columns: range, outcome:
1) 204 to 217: 1.68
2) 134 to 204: 1.38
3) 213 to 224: 1.73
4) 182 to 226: 1.51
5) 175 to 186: 1.45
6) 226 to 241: 1.76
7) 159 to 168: 1.56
